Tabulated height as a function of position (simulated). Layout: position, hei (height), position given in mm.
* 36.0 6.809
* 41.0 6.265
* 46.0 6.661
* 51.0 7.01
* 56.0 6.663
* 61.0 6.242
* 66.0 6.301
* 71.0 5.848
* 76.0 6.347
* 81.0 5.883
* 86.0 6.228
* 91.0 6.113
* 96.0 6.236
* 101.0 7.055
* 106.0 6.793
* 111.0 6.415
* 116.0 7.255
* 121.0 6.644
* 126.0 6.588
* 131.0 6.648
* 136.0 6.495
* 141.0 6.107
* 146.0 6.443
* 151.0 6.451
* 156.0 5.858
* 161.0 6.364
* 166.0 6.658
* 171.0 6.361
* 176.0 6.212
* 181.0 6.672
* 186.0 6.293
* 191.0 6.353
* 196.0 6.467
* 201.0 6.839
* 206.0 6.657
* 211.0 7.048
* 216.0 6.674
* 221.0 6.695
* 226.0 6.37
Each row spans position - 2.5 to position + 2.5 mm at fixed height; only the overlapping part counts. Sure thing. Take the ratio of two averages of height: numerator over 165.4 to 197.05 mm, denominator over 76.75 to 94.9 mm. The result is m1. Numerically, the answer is 1.05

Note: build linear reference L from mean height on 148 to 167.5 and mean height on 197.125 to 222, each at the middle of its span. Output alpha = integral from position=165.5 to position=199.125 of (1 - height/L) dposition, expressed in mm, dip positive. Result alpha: 0.5 mm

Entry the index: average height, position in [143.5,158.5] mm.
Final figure 6.25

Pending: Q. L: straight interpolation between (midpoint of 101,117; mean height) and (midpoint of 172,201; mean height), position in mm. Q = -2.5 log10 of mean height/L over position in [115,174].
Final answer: 0.03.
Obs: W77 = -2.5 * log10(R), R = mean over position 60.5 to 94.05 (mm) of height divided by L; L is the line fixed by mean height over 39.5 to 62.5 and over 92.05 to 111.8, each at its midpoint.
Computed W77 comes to 0.08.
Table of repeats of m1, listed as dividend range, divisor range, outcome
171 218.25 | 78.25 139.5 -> 1.01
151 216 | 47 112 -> 1.01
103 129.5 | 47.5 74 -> 1.05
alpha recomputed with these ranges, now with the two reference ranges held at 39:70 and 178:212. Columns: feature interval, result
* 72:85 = 0.83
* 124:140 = 0.04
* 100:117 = -0.78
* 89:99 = 0.46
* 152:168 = 0.66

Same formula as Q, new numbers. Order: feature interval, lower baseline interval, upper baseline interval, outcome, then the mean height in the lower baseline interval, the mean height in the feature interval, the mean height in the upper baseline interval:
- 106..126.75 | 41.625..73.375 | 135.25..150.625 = -0.061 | 6.45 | 6.75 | 6.35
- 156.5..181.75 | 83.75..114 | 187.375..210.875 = 0.031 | 6.49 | 6.39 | 6.61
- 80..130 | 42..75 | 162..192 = -0.018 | 6.44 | 6.54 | 6.43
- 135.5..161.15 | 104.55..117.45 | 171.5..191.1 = 0.053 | 6.79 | 6.26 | 6.38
